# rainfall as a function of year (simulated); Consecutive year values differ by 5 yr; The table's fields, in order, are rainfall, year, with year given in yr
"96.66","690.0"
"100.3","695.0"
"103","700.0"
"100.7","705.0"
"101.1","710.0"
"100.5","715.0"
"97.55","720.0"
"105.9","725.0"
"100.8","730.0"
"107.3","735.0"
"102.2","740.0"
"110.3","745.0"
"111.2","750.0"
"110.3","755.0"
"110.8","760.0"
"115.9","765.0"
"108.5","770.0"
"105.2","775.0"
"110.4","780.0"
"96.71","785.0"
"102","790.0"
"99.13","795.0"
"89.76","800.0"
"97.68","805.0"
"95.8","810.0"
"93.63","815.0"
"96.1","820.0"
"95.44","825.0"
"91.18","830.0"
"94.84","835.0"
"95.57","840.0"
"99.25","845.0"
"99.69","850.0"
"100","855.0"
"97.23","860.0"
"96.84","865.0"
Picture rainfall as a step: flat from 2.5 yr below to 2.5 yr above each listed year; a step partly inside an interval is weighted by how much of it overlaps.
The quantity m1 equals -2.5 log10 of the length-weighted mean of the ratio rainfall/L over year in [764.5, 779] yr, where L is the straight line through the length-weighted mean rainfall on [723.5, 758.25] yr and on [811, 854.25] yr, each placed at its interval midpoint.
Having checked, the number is -0.06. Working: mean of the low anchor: 107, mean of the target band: 109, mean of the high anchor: 95.9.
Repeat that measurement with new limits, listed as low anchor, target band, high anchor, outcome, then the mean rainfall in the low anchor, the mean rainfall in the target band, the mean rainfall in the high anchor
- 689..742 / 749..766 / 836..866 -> -0.12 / 102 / 112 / 98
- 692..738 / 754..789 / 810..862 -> -0.09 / 102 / 108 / 96.3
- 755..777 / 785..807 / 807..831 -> 0.05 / 110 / 97.1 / 94.7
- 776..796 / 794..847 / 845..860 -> 0.06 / 103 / 95.2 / 99.3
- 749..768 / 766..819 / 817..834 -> 0.03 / 112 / 100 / 94.3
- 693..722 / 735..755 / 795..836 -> -0.10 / 101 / 108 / 94.6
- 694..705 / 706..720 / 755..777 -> 0.03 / 102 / 100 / 110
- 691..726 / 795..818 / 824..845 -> 0.02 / 101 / 94.8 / 94.8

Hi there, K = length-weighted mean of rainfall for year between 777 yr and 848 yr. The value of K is 97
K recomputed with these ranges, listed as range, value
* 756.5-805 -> 104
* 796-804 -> 93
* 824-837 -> 93.6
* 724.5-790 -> 107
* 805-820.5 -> 95.5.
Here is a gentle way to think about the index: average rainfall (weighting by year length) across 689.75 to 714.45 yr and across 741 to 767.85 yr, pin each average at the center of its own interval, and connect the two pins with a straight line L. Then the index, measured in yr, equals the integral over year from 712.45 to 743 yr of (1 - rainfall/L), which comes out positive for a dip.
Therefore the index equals 1.0 yr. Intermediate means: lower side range 101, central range 103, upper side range 111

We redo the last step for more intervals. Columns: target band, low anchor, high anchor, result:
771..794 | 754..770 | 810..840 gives 0.6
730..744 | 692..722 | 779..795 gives -0.5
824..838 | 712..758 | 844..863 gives 0.9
